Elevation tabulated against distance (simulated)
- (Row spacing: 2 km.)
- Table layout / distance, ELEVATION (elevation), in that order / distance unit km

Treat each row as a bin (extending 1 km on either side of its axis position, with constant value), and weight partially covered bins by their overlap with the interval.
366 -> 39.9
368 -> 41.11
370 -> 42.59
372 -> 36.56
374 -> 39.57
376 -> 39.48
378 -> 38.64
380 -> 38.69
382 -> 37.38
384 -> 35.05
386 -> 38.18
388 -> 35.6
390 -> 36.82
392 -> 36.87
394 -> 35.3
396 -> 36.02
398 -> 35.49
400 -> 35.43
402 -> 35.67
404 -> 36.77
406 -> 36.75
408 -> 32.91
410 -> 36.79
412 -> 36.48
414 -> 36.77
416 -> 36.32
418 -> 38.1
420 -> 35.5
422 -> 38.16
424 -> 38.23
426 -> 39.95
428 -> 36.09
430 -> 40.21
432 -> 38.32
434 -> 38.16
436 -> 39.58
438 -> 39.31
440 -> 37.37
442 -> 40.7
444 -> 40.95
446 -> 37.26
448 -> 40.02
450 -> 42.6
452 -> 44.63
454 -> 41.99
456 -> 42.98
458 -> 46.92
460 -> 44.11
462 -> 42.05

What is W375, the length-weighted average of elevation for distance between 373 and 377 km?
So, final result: 39.5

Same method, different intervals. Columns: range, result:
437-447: 39.1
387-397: 36.1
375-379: 39.1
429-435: 38.9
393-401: 35.6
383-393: 36.5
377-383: 38.2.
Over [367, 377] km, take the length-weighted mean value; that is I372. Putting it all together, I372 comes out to 39.9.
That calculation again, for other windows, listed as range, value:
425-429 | 38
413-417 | 36.5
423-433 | 38.6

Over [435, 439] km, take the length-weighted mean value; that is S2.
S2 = 39.4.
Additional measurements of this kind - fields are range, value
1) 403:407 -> 36.8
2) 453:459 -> 44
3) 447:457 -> 42.4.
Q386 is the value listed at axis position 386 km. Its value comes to 38.18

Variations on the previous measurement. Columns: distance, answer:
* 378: 38.64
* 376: 39.48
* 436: 39.58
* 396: 36.02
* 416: 36.32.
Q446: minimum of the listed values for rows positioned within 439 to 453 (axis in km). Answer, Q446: 37.26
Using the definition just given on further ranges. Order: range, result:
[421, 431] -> 36.09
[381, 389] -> 35.05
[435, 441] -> 37.37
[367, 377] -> 36.56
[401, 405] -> 35.67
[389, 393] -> 36.82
